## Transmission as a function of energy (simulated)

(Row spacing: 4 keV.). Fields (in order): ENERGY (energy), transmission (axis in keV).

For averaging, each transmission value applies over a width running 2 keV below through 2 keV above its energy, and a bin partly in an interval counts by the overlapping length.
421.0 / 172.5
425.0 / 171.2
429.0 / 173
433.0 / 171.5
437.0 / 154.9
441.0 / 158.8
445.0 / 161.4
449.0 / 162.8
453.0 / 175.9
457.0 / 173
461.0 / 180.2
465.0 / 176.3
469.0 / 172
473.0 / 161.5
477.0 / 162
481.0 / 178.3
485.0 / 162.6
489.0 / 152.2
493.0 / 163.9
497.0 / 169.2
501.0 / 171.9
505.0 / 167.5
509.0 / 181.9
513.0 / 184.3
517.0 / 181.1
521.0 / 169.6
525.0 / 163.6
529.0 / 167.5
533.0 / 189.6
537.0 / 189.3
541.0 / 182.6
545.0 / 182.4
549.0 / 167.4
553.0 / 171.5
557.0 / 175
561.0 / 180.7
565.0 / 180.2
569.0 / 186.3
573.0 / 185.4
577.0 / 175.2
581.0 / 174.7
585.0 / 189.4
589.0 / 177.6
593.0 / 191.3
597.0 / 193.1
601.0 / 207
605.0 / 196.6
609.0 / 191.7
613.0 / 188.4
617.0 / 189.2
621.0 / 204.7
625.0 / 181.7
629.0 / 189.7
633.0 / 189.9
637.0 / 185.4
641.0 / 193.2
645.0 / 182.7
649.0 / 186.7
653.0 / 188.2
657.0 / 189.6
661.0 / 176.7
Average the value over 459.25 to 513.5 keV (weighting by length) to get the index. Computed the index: 170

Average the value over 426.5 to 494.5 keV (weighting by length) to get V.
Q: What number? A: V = 167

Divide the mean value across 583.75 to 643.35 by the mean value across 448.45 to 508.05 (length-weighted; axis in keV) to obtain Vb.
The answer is 1.13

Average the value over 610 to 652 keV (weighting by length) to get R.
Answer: 189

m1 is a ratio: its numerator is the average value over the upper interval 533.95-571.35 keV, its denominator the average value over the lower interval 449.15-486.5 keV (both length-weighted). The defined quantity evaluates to 1.1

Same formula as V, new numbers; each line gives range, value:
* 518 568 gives 177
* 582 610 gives 192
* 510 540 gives 178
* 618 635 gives 191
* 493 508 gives 170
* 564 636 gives 189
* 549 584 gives 178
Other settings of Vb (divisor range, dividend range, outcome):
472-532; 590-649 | 1.13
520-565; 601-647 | 1.08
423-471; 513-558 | 1.04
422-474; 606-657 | 1.12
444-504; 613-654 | 1.12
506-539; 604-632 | 1.08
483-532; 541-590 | 1.05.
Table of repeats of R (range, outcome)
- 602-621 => 194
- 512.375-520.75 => 180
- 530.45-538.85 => 188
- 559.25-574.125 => 183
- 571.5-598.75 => 184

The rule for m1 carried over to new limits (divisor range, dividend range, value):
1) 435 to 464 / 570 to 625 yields 1.13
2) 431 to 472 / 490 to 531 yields 1.02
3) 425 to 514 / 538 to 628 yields 1.10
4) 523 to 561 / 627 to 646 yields 1.07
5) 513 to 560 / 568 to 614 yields 1.06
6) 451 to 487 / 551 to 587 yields 1.05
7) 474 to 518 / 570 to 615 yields 1.11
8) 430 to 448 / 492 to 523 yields 1.07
